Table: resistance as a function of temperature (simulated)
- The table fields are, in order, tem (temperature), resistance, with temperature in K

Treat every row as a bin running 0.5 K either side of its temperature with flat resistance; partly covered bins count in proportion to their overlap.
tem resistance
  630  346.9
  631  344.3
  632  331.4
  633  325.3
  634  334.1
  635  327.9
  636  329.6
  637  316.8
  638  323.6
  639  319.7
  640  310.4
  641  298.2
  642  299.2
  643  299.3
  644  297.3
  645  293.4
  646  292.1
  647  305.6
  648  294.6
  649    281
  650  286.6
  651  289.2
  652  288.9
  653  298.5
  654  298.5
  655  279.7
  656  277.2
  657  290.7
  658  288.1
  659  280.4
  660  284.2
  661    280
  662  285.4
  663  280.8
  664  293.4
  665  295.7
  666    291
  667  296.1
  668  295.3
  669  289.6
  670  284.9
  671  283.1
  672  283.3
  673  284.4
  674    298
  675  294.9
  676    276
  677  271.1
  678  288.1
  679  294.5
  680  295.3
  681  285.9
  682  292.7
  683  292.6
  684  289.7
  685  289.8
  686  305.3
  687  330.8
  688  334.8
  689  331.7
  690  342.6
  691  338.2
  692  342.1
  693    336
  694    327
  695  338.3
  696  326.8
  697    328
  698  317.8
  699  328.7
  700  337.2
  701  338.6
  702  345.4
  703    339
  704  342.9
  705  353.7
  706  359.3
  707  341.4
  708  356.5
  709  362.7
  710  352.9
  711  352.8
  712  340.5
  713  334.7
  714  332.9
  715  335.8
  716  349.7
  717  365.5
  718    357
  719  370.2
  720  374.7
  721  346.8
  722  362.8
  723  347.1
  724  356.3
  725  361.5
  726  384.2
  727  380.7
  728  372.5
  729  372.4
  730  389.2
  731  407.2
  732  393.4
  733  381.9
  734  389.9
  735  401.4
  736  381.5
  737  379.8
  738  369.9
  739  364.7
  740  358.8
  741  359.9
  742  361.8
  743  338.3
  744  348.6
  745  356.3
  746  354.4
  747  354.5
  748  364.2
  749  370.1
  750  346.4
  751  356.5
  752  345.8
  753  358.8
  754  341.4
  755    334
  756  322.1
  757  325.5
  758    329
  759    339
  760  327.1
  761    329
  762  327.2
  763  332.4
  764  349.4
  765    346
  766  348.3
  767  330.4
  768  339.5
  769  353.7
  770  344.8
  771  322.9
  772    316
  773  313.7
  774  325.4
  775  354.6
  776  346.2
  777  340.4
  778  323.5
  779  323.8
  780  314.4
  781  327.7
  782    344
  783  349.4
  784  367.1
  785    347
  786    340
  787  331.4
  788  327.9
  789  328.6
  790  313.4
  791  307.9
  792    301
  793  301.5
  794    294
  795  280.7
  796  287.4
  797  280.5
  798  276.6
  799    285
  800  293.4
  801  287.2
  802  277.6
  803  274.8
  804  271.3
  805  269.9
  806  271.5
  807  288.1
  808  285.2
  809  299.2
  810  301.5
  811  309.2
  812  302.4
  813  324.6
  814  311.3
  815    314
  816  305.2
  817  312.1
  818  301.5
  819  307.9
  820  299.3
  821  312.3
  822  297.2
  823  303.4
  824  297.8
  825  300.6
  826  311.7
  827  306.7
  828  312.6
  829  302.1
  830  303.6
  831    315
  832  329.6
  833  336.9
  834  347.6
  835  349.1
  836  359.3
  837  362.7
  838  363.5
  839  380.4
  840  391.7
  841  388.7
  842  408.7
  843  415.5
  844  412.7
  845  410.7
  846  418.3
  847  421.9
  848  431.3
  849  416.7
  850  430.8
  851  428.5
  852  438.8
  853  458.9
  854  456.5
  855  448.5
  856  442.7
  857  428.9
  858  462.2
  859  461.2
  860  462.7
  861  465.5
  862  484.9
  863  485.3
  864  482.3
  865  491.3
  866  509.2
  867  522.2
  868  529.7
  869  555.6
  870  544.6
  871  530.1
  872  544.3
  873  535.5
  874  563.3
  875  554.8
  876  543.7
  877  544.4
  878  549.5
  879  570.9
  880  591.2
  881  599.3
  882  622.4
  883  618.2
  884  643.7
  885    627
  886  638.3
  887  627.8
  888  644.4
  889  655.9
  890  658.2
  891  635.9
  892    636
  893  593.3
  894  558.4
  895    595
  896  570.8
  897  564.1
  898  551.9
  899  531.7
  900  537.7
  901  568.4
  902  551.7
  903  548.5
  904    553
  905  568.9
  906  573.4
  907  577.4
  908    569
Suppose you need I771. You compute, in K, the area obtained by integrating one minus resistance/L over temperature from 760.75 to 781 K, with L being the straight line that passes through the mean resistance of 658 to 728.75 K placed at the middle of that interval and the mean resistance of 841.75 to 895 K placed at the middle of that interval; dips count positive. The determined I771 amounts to 3.8 K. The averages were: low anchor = 324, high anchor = 522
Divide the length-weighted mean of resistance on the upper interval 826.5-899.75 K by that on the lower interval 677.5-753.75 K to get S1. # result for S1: 1.40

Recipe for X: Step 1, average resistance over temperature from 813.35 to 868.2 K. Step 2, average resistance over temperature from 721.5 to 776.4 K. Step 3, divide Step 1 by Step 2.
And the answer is 1.09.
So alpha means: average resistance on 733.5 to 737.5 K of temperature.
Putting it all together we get 388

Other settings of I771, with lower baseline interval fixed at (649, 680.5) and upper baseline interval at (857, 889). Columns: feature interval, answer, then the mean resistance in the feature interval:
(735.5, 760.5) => 2.5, 352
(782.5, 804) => 6.8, 306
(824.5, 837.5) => 4.5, 326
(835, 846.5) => 2.7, 390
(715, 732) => -0.3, 368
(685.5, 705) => -0.5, 334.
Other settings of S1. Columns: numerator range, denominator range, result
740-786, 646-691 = 1.16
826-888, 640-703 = 1.54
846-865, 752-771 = 1.34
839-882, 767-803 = 1.51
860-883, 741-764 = 1.56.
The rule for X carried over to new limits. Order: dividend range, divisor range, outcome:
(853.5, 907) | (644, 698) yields 1.85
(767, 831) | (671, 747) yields 0.91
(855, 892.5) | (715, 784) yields 1.57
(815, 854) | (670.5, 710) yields 1.12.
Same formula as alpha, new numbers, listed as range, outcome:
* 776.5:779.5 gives 329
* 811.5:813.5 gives 314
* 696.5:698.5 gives 323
